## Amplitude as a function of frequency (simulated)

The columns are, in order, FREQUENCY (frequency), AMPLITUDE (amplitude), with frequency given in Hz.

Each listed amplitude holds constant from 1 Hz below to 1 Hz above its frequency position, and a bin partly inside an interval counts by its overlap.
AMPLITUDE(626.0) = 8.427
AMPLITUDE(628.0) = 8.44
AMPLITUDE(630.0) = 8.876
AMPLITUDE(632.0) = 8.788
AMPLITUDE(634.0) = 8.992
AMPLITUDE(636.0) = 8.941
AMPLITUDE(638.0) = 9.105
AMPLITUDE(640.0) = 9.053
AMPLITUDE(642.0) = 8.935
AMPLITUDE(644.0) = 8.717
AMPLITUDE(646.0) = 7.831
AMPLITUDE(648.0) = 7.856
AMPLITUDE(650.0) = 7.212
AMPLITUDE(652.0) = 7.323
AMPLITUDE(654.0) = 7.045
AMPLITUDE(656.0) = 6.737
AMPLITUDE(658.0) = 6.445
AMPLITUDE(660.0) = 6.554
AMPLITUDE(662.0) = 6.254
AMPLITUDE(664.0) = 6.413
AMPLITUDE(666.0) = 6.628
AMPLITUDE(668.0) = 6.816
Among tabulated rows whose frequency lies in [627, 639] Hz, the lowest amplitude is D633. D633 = 8.44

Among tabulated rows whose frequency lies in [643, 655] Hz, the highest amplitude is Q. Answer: 8.717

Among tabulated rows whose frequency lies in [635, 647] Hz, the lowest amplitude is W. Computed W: 7.831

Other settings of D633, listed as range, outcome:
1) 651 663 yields 6.254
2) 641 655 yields 7.045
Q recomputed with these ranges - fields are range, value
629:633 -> 8.876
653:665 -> 7.045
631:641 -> 9.105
